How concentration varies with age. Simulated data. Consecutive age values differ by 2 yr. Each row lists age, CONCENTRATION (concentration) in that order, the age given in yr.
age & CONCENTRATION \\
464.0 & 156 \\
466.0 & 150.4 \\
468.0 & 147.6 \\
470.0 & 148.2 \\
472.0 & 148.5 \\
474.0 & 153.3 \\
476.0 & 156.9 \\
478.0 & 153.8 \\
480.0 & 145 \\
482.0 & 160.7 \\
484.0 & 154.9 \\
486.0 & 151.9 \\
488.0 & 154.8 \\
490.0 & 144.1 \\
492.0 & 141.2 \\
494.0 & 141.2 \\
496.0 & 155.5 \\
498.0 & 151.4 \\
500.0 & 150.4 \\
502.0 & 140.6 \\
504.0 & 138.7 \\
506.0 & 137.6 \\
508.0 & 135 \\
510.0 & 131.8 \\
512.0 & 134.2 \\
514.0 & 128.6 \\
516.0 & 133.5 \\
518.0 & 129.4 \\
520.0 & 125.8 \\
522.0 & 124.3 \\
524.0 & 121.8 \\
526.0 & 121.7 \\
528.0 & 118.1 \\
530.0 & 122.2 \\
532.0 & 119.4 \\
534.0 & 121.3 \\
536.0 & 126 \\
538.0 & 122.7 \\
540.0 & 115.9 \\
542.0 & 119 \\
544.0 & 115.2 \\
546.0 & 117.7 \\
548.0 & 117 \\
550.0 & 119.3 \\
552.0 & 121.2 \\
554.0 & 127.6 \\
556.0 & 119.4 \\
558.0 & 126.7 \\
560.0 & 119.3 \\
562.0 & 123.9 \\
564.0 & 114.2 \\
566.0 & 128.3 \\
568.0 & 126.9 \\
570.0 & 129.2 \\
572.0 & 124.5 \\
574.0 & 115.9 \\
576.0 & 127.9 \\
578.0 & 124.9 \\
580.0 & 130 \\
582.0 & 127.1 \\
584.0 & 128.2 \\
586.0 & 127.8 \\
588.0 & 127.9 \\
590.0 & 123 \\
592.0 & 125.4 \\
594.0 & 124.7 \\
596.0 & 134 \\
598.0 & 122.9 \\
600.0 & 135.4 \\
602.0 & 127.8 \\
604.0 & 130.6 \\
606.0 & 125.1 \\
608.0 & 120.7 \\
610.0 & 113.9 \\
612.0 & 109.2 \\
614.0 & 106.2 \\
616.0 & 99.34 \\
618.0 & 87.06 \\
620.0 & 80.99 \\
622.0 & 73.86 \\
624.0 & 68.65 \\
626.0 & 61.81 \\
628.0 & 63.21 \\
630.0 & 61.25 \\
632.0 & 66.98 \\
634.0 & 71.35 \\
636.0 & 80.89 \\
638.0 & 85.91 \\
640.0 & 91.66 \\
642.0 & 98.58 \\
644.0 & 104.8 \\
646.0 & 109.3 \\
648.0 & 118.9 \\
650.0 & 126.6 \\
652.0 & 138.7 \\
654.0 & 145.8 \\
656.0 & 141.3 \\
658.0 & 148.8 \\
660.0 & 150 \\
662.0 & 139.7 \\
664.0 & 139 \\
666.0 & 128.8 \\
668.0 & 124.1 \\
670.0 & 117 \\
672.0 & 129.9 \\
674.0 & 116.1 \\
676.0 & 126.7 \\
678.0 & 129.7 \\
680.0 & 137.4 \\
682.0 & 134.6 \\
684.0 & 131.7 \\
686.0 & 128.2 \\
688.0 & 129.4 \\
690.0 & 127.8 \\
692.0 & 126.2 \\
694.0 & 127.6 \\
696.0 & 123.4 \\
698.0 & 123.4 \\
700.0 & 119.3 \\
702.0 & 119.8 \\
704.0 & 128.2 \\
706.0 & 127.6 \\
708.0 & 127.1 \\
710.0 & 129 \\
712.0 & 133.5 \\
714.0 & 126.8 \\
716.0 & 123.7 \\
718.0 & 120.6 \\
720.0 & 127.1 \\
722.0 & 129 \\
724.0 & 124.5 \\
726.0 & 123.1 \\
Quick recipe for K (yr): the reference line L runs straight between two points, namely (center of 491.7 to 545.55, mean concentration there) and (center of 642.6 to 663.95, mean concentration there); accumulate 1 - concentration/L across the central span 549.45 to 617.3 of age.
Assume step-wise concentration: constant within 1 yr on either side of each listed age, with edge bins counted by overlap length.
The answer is 4.2 yr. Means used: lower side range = 130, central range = 123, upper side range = 132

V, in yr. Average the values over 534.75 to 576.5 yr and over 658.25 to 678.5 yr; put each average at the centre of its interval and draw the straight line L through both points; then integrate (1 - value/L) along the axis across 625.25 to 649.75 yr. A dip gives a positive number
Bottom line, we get 8.1 yr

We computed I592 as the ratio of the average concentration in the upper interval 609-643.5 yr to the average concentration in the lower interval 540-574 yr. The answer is 0.7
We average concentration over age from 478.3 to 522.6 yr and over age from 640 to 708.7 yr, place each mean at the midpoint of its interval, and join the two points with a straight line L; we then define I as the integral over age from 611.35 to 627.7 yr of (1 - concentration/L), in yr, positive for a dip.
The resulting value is 5.9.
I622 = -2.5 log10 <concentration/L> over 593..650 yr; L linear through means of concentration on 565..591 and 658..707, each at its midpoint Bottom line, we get 0.27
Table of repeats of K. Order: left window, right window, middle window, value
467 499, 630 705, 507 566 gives 7.73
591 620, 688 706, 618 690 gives 6.13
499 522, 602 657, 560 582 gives -1.42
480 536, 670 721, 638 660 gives 1.22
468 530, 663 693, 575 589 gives 0.77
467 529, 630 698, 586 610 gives 0.39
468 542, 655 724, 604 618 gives 2.20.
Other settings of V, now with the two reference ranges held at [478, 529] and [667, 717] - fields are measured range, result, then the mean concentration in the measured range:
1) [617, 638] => 9.4 yr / 72.3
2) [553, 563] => 0.9 yr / 123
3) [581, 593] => 0.6 yr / 127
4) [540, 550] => 1.4 yr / 117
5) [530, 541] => 1.3 yr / 121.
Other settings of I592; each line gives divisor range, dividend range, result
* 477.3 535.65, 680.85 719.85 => 0.92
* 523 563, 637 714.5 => 1.04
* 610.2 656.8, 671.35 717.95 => 1.33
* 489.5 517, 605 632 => 0.64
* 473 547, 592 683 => 0.83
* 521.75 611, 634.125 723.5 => 1.01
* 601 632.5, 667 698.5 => 1.35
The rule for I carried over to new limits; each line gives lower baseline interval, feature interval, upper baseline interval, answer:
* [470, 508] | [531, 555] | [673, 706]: 3.8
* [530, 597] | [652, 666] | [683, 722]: -1.9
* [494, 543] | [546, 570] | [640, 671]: 1.4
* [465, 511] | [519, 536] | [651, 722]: 2.6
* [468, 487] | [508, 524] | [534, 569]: 0.8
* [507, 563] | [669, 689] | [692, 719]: -0.5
